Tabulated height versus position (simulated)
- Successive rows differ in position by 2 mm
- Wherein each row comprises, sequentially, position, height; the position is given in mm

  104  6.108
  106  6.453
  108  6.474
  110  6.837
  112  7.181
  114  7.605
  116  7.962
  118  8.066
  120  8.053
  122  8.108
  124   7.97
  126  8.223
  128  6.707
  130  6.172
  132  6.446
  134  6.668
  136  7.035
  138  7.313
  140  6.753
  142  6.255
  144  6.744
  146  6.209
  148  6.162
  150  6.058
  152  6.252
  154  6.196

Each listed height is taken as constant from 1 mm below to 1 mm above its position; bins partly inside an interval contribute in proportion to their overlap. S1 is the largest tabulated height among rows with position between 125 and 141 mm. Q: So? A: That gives 8.223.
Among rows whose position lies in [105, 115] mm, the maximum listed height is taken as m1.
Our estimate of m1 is 7.605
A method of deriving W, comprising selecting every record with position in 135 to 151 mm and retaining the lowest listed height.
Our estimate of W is 6.058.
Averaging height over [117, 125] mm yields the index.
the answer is 8.05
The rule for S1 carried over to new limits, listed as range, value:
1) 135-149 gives 7.313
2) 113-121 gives 8.066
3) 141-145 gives 6.744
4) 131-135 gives 6.668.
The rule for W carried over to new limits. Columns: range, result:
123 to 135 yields 6.172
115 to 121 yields 7.962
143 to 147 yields 6.209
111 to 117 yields 7.181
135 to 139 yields 7.035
